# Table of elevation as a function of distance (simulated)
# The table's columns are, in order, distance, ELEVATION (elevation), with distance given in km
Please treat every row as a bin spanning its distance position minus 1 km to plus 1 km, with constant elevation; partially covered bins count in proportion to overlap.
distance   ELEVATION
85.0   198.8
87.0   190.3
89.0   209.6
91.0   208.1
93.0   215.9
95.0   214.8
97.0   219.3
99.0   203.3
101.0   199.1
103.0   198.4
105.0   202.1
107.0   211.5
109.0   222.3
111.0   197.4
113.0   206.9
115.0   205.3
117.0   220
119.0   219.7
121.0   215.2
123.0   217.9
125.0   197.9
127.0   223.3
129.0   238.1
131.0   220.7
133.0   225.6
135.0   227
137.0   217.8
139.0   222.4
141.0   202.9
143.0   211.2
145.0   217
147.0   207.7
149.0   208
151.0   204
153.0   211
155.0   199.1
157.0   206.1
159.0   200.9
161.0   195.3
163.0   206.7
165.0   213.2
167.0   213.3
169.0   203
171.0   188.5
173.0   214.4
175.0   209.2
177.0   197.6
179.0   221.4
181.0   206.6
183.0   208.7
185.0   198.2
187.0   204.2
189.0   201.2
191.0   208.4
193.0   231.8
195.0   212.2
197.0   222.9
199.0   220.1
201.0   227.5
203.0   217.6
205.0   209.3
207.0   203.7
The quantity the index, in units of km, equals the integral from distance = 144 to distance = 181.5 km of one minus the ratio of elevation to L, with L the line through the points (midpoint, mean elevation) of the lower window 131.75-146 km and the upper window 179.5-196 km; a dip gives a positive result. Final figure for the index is 1.25 km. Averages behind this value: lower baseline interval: 218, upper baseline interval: 209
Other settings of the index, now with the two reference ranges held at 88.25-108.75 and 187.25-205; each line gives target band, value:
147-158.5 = 0.41 km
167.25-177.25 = 0.51 km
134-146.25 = -0.24 km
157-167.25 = 0.41 km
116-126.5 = -0.20 km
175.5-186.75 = 0.47 km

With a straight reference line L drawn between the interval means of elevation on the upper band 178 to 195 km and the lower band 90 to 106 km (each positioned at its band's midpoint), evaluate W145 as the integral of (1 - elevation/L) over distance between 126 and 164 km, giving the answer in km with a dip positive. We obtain -0.7 km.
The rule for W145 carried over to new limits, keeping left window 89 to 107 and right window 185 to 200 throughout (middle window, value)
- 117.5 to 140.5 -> -1.1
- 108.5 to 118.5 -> -0.1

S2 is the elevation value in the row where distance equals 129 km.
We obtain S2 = 238.1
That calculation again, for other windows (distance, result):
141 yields 202.9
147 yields 207.7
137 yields 217.8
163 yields 206.7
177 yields 197.6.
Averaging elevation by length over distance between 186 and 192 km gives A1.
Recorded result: 205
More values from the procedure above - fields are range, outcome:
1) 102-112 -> 206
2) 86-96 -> 208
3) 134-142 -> 218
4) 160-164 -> 201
